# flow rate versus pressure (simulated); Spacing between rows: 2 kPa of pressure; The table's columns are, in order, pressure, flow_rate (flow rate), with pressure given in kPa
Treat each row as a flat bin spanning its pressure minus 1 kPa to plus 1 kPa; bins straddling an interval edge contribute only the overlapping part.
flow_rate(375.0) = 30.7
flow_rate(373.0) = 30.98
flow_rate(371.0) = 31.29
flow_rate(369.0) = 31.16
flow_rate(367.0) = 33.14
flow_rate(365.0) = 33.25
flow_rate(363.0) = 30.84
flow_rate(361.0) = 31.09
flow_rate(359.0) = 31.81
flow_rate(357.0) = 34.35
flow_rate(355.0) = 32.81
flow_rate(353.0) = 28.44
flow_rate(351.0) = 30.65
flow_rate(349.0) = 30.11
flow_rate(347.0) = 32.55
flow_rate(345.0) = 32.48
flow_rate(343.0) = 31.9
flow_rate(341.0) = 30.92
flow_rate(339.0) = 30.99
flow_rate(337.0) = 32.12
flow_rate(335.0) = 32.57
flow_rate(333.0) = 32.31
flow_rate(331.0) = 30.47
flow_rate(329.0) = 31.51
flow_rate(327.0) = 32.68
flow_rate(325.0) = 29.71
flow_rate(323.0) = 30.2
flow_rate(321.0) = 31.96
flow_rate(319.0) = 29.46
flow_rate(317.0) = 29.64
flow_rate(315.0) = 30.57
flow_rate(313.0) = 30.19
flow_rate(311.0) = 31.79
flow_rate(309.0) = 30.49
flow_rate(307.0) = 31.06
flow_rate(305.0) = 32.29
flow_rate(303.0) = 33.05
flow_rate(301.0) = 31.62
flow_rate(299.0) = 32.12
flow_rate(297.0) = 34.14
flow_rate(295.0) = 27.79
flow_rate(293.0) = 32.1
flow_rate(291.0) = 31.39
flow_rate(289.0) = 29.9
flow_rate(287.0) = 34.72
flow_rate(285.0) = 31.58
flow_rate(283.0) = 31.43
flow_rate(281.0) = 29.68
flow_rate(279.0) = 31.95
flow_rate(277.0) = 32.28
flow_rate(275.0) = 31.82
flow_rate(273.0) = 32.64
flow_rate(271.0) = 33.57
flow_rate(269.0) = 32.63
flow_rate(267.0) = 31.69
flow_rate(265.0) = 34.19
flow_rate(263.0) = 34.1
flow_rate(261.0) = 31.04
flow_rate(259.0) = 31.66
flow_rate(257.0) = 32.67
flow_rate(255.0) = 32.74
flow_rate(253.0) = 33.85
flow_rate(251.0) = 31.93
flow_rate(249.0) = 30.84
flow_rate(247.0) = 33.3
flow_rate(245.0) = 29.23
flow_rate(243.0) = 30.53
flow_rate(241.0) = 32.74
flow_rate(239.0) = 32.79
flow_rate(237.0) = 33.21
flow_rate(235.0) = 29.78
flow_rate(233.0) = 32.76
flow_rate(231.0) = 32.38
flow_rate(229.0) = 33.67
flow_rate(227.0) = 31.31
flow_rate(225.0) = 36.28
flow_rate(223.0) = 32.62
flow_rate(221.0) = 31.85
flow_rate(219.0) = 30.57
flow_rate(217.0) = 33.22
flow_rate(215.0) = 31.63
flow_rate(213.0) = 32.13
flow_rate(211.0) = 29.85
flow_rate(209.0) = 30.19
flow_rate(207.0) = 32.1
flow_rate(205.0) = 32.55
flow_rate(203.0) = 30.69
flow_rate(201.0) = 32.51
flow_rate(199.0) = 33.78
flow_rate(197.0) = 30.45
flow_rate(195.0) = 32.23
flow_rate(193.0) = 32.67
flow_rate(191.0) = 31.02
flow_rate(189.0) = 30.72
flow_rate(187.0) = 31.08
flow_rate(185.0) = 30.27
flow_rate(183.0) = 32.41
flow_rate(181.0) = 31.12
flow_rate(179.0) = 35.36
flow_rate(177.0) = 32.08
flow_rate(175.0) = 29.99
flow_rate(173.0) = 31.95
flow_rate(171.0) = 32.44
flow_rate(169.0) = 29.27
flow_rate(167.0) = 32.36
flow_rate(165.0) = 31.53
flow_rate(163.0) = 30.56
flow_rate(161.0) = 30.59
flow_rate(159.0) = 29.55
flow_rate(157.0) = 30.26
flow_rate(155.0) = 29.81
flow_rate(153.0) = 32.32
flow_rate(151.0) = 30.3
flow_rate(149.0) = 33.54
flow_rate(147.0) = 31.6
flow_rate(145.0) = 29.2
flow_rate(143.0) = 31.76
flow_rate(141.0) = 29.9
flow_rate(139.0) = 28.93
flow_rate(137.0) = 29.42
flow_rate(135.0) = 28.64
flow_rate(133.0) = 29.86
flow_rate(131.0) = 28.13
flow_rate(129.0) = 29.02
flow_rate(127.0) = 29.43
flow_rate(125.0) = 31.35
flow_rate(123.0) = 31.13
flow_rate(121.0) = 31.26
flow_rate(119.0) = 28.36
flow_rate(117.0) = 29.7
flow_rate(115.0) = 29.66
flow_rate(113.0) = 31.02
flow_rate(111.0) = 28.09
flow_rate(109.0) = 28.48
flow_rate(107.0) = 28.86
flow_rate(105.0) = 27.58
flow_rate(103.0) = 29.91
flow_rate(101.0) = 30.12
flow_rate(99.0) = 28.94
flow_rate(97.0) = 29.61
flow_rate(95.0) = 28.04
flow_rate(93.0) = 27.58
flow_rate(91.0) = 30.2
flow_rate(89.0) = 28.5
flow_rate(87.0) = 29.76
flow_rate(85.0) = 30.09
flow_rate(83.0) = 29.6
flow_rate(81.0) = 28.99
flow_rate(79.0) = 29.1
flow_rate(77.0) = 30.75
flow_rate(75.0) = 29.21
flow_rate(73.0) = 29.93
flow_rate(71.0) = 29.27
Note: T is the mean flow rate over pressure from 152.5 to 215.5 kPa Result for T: 31.4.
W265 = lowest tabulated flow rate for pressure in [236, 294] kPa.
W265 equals 29.23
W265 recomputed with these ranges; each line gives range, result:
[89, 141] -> 27.58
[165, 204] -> 29.27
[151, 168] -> 29.55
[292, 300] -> 27.79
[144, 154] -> 29.2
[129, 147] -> 28.13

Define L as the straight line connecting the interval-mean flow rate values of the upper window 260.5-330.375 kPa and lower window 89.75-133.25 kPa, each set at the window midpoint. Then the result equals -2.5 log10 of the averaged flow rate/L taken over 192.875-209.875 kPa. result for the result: -0.05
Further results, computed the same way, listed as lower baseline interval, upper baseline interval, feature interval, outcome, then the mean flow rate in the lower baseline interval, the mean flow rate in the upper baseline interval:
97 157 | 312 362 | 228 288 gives -0.052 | 29.9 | 31.3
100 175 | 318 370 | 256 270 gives -0.054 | 30.2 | 31.5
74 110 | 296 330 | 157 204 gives -0.051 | 29.2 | 31.3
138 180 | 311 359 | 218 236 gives -0.041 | 31.1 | 31.3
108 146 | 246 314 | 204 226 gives -0.037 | 29.6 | 32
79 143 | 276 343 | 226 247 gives -0.044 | 29.4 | 31.4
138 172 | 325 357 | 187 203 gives -0.028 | 30.8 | 31.5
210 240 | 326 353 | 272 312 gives 0.005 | 32.3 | 31.5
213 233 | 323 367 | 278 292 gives 0.019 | 32.6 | 31.6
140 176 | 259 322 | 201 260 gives -0.023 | 30.9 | 31.7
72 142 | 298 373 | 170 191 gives -0.058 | 29.4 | 31.4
